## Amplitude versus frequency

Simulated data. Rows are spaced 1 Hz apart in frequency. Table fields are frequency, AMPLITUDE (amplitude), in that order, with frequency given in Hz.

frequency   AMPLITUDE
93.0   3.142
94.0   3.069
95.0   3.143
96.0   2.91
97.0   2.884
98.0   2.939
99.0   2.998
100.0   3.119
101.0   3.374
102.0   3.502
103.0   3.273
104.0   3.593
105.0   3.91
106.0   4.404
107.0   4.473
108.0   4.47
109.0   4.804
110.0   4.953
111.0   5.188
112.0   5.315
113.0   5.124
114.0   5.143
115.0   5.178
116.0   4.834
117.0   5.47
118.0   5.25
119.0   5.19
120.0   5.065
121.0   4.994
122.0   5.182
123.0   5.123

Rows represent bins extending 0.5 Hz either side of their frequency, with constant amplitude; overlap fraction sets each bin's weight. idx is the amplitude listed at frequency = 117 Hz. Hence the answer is 5.47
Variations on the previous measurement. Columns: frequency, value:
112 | 5.315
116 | 4.834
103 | 3.273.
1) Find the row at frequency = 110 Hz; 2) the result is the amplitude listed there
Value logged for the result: 4.953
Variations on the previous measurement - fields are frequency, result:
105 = 3.91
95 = 3.143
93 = 3.142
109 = 4.804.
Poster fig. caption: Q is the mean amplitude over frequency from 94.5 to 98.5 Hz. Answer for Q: 2.97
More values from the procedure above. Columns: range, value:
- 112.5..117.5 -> 5.15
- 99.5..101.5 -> 3.25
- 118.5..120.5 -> 5.13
